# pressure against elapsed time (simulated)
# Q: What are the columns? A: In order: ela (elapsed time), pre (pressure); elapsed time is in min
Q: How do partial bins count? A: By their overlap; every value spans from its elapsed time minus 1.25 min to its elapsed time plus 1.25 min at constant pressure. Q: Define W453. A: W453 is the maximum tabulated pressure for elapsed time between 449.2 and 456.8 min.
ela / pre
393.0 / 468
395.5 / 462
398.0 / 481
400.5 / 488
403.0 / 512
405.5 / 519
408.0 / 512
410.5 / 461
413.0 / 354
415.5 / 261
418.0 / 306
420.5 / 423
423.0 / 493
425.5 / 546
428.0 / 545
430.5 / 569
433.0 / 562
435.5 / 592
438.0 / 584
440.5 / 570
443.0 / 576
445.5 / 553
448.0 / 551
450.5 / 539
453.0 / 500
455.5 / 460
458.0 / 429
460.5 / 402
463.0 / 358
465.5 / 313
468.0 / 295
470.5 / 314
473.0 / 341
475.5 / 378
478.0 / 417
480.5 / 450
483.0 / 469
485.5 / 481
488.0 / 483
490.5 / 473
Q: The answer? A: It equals 539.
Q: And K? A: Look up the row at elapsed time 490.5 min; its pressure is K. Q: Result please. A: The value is 473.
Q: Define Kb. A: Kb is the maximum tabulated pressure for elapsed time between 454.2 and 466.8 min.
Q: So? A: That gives 460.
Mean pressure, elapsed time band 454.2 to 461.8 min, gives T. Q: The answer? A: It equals 430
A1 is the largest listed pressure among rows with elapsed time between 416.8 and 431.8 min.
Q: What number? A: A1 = 569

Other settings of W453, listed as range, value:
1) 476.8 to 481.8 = 450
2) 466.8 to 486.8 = 481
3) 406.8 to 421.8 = 512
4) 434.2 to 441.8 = 592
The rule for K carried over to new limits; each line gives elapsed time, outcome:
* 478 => 417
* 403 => 512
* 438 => 584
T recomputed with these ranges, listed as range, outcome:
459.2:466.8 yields 358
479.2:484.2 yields 459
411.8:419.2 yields 307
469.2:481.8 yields 380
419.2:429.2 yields 501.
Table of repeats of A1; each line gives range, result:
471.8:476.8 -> 378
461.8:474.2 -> 358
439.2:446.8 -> 576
